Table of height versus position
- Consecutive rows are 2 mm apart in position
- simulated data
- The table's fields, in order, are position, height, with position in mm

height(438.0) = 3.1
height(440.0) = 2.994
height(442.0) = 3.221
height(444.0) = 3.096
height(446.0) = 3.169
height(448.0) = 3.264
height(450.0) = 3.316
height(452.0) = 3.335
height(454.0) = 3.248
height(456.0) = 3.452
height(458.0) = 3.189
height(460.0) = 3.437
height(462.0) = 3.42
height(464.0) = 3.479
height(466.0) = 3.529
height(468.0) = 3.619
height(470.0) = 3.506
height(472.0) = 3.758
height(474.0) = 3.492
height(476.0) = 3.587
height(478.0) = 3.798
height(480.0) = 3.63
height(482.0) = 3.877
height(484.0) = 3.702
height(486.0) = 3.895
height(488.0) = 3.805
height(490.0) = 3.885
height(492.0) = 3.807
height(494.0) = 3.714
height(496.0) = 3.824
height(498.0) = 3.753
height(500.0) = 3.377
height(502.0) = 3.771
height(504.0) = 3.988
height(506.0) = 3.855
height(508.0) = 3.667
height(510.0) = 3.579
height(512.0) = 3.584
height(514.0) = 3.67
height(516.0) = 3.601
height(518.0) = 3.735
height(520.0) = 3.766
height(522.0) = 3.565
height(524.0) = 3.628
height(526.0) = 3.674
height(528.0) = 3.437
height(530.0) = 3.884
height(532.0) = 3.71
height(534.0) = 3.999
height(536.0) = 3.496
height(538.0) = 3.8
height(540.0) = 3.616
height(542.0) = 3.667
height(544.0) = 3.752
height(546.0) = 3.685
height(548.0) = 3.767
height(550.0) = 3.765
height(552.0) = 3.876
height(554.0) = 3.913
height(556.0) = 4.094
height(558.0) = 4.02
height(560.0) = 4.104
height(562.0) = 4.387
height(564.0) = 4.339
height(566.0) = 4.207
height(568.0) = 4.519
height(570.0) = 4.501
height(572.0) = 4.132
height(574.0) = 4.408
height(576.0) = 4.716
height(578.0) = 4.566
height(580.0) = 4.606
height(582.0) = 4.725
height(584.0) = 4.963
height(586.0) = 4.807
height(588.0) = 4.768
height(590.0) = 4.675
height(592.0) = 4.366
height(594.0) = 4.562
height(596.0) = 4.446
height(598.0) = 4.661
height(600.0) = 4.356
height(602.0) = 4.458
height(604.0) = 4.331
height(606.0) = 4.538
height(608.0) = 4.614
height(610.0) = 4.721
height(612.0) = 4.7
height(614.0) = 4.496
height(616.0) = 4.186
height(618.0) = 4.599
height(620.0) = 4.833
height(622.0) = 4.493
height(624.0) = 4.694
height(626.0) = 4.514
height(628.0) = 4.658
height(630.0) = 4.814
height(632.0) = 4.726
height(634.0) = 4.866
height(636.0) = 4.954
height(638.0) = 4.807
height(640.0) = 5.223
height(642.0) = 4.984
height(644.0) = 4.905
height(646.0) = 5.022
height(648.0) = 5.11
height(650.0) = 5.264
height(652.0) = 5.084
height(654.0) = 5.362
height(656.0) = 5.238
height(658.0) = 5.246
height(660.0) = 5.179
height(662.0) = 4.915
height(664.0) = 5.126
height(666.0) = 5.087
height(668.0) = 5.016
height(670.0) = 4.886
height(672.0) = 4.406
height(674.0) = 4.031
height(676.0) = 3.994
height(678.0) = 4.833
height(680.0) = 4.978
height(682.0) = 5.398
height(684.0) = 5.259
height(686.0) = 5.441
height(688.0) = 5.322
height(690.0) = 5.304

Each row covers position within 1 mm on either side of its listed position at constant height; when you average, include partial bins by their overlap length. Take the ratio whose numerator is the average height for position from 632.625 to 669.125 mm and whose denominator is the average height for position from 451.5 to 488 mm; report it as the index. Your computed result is 1.42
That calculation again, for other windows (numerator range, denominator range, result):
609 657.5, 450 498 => 1.34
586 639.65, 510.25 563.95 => 1.22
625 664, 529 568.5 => 1.27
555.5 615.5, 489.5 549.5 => 1.21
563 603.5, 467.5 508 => 1.22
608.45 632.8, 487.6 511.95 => 1.23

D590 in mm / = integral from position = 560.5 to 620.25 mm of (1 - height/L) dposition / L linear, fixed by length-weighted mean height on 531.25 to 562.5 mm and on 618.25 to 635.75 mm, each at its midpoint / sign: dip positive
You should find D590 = -3.1 mm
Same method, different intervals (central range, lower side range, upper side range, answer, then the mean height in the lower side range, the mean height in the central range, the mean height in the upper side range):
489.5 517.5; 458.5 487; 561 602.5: 1.1 mm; 3.62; 3.72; 4.53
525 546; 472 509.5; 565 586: 2.3 mm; 3.74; 3.7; 4.55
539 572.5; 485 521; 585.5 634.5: 1.2 mm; 3.74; 4.02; 4.59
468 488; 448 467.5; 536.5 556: -1.3 mm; 3.38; 3.7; 3.77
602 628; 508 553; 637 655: 0.8 mm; 3.69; 4.56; 5.08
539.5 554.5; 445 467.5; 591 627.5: 1.1 mm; 3.35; 3.75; 4.53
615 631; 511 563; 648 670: 0.5 mm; 3.78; 4.6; 5.14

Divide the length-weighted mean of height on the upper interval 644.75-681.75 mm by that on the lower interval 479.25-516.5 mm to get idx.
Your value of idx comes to 1.3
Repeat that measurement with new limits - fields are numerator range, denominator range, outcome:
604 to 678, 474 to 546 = 1.29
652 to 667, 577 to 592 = 1.10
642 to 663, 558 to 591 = 1.14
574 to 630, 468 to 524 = 1.24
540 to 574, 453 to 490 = 1.13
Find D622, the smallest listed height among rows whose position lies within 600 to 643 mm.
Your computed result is 4.186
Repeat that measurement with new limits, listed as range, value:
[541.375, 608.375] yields 3.667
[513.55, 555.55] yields 3.437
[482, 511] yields 3.377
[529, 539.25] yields 3.496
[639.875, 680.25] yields 3.994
